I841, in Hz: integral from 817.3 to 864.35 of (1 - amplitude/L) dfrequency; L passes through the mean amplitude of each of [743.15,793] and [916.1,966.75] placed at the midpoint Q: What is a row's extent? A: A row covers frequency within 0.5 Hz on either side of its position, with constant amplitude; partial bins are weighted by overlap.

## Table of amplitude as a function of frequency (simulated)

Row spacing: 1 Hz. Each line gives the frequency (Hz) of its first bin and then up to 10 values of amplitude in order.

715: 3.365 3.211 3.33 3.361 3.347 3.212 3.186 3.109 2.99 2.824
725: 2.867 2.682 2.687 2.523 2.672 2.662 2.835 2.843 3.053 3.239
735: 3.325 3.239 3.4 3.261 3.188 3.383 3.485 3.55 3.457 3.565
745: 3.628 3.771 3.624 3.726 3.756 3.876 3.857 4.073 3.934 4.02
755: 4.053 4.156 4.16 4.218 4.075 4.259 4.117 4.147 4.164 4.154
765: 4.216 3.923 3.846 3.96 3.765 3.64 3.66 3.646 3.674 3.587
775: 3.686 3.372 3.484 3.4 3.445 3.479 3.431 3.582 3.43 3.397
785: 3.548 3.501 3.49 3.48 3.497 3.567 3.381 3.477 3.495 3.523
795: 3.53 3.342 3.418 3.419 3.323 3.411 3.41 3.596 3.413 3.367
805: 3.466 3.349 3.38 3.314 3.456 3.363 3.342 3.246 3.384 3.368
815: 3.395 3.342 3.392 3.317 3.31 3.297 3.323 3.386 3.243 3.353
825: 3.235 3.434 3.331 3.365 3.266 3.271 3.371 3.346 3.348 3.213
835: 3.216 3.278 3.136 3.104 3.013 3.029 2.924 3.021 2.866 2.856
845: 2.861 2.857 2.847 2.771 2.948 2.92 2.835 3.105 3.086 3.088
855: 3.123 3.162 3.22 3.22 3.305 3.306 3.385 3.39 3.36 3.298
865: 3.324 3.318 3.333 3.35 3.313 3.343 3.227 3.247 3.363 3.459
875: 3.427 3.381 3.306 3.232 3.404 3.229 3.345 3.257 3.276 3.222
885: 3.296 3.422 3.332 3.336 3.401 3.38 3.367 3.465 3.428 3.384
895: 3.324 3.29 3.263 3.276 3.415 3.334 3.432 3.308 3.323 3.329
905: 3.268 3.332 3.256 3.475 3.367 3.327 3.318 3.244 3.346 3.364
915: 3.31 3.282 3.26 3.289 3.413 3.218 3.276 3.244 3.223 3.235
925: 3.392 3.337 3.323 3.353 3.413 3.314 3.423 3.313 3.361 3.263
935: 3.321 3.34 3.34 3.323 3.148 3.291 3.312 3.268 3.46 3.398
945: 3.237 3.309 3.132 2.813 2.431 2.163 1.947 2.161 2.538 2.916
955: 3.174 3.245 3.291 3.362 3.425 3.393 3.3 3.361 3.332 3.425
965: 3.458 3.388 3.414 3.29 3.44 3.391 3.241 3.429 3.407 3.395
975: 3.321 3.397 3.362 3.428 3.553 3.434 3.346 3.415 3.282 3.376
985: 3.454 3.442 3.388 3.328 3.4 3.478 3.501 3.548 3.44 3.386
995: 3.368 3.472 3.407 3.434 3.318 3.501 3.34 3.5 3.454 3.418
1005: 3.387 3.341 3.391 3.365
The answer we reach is 4.6 Hz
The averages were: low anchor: 3.75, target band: 3.17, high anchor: 3.19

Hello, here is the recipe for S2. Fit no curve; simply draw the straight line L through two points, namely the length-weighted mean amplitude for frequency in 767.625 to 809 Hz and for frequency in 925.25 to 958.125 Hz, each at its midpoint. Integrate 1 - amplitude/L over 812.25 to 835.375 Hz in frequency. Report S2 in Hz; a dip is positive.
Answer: 0.6 Hz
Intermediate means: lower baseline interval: 3.49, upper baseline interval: 3.12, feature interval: 3.33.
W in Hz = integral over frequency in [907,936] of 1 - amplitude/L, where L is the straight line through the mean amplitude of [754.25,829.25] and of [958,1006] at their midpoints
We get 1.1 Hz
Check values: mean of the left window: 3.56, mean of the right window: 3.4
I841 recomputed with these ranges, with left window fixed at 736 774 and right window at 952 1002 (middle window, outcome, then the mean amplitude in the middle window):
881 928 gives 2.4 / 3.33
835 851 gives 2.9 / 2.97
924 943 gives 0.6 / 3.33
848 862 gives 1.8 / 3.13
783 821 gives 3.1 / 3.41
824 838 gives 1.4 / 3.29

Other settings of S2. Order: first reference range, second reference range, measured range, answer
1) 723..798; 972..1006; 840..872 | 3.30 Hz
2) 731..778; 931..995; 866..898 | 0.93 Hz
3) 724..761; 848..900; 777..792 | -0.27 Hz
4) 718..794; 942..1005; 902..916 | 0.11 Hz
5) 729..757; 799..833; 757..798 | -2.82 Hz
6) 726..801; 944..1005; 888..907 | 0.17 Hz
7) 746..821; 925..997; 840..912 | 4.00 Hz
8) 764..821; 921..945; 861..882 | 0.40 Hz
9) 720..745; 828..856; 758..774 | -4.44 Hz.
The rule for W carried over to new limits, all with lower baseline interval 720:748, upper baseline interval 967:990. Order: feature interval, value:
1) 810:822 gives -0.4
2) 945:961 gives 2.2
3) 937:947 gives 0.2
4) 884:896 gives -0.2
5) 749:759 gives -2.7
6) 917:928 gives 0.1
